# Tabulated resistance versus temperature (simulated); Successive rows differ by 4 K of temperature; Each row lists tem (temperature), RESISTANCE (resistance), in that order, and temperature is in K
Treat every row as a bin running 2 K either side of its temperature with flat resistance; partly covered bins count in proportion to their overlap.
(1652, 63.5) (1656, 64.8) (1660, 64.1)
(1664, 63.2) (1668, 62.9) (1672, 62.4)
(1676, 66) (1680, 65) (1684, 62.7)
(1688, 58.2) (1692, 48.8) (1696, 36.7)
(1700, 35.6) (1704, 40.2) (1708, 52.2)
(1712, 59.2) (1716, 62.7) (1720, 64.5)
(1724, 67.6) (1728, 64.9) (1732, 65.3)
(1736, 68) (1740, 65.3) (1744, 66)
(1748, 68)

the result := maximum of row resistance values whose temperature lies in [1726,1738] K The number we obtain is 68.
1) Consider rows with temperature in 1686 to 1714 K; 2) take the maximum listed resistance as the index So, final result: 59.2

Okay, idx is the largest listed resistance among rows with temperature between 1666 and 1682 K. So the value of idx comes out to 66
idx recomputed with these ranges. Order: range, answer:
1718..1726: 67.6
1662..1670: 63.2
